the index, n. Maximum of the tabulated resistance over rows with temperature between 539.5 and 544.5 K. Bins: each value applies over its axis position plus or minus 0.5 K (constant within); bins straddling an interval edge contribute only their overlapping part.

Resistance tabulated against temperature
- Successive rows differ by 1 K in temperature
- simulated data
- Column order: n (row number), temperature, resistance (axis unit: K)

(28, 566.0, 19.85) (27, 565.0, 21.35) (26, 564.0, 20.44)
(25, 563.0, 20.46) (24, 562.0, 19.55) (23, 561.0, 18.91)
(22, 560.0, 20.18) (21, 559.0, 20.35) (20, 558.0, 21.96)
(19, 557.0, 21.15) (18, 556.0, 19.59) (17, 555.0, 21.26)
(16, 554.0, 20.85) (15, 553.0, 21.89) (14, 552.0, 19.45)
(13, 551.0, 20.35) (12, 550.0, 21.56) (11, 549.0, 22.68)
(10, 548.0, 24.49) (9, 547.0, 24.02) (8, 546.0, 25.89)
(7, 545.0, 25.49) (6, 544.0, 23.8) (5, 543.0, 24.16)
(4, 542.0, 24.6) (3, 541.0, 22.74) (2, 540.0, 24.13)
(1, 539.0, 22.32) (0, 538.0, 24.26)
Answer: 24.6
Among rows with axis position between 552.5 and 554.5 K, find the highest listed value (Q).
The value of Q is 21.89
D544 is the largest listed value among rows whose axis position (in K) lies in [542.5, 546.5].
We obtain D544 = 25.89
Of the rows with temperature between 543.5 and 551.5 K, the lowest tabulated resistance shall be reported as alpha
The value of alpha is 20.35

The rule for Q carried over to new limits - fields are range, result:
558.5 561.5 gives 20.35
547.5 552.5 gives 24.49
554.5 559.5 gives 21.96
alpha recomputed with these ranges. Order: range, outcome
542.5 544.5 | 23.8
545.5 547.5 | 24.02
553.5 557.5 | 19.59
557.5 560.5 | 20.18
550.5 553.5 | 19.45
